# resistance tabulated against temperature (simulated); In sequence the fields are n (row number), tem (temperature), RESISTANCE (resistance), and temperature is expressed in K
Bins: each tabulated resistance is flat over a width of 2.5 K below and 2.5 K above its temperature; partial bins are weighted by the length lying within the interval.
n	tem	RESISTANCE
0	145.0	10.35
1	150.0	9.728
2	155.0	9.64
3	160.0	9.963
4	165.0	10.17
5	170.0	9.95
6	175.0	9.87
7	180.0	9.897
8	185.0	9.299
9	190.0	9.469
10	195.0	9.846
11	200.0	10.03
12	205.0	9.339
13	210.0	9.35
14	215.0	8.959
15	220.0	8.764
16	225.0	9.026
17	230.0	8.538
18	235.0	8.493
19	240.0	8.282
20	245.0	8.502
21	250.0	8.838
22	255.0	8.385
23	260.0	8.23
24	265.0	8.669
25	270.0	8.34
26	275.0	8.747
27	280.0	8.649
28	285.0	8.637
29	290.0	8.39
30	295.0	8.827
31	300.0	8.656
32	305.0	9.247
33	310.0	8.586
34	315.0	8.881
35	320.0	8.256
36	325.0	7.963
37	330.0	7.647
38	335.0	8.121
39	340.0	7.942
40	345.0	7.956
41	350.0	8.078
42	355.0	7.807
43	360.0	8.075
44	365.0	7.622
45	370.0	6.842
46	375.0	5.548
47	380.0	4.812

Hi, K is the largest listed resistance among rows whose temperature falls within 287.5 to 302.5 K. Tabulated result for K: 8.827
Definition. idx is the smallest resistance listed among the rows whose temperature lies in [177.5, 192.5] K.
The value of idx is 9.299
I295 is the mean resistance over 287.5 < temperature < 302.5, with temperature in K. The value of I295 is 8.62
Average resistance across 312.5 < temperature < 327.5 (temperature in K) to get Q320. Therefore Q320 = 8.37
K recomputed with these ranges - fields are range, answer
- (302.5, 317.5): 9.247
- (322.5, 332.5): 7.963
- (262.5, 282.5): 8.747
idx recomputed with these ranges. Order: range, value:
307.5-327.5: 7.963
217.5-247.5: 8.282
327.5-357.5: 7.647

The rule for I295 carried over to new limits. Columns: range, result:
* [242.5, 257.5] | 8.57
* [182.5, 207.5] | 9.6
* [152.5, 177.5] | 9.92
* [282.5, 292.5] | 8.51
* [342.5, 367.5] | 7.91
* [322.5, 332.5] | 7.8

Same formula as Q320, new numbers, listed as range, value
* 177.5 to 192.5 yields 9.55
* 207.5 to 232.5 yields 8.93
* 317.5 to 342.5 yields 7.99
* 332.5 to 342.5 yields 8.03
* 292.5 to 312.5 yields 8.83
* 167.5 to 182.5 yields 9.91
